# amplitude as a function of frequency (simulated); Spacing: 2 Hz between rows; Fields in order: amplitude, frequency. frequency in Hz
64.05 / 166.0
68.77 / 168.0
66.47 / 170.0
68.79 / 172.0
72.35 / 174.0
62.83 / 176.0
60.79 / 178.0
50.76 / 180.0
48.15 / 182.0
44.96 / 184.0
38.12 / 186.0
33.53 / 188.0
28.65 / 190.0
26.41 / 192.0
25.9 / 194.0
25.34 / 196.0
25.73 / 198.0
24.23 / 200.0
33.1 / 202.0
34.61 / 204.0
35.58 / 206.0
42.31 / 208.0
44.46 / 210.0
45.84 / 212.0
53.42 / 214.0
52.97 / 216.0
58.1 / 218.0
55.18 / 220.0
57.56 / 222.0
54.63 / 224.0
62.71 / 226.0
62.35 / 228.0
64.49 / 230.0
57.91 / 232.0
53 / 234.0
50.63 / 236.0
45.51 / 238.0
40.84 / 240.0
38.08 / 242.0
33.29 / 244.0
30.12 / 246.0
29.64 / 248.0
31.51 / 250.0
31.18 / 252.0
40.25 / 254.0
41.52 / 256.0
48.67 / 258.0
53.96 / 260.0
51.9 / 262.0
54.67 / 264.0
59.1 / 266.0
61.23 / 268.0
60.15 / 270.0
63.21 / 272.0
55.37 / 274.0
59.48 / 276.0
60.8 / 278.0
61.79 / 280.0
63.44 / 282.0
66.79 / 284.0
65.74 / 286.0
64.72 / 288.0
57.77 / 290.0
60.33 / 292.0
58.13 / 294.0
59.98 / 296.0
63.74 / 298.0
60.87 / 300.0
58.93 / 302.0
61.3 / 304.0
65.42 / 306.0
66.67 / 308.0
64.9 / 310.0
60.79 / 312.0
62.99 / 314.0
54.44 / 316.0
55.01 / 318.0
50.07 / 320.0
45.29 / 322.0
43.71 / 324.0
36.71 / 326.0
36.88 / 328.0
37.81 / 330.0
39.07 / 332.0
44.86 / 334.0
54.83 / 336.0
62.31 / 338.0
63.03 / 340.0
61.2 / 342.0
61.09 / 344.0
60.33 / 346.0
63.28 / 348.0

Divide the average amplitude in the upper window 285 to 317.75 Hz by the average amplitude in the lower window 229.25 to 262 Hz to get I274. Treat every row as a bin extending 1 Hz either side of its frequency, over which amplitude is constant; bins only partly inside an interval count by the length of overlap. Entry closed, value 1.42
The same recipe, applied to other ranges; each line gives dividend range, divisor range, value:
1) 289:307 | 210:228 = 1.11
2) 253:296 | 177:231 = 1.31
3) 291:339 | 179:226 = 1.32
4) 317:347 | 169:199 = 1.11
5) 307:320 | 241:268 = 1.41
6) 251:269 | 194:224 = 1.17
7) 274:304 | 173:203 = 1.53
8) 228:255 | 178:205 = 1.23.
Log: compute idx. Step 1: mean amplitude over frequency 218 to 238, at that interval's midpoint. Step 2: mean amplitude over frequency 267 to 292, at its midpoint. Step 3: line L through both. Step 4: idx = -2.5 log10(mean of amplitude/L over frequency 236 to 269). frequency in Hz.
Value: 0.34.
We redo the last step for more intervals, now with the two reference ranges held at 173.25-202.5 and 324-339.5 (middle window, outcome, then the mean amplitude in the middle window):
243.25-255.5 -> 0.27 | 33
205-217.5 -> -0.14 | 46.3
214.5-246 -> -0.24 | 51.8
